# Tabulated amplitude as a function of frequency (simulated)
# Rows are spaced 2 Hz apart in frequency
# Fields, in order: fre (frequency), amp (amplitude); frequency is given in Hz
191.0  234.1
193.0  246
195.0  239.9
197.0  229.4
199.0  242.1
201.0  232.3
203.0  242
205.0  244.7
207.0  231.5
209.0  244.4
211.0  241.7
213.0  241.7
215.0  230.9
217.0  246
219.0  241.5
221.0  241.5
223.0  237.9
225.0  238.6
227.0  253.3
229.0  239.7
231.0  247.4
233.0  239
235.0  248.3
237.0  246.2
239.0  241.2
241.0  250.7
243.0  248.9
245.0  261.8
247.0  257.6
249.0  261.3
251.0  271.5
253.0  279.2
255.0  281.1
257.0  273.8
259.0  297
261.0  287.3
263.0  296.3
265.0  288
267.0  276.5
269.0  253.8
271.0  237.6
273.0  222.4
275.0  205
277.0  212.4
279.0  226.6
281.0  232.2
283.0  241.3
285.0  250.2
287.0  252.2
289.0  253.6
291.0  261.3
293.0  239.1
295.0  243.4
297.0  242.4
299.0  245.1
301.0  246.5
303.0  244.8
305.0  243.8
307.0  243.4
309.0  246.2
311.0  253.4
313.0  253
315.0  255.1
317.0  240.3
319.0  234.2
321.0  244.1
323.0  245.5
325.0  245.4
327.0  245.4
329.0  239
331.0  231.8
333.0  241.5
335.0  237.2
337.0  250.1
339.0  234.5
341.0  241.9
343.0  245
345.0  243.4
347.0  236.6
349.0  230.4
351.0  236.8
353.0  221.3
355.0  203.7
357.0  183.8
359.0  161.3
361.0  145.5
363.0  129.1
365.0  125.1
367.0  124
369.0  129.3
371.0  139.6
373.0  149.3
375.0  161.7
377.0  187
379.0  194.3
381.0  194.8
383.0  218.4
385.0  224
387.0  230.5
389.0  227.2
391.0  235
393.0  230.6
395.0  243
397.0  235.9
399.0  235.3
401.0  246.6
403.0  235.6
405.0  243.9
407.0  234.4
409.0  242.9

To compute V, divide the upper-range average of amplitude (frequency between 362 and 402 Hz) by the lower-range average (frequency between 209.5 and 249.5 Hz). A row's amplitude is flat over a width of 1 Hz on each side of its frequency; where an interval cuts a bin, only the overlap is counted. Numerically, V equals 0.79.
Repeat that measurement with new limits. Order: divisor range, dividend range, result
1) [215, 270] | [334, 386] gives 0.75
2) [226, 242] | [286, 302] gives 1.01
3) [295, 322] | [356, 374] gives 0.58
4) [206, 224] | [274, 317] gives 1.01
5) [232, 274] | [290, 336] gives 0.93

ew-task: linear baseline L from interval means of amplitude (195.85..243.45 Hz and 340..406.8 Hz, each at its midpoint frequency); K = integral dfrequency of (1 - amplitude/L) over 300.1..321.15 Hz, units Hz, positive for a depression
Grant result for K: -2.6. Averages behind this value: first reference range 242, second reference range 203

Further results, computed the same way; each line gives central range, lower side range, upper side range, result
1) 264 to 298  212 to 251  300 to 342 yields 0.2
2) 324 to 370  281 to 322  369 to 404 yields 3.9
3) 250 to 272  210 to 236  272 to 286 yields -4.2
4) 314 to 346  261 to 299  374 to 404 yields -1.0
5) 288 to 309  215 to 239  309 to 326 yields -0.1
